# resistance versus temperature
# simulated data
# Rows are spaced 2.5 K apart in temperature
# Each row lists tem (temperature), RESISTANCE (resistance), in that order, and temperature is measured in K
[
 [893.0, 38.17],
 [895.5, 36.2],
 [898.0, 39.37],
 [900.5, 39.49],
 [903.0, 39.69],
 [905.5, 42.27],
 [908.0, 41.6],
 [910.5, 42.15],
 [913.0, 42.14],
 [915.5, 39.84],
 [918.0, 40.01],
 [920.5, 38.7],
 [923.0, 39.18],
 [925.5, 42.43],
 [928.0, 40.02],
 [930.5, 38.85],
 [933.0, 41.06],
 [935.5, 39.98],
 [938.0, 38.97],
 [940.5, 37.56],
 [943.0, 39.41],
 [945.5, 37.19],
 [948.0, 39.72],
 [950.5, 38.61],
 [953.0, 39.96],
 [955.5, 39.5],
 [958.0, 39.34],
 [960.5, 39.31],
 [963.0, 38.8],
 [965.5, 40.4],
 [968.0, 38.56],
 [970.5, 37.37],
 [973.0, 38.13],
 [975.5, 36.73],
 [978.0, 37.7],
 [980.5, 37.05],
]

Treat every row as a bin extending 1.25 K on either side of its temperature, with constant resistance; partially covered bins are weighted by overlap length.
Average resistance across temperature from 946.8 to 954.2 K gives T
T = 39.4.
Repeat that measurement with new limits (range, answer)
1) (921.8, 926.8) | 40.8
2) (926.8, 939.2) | 39.8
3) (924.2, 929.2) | 41.2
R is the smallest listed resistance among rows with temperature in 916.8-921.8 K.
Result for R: 38.7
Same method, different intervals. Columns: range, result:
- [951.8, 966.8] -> 38.8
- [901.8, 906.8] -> 39.69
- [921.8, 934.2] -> 38.85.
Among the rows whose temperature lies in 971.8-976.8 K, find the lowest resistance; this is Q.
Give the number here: 36.73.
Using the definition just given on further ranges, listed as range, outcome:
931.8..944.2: 37.56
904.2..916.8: 39.84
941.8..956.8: 37.19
